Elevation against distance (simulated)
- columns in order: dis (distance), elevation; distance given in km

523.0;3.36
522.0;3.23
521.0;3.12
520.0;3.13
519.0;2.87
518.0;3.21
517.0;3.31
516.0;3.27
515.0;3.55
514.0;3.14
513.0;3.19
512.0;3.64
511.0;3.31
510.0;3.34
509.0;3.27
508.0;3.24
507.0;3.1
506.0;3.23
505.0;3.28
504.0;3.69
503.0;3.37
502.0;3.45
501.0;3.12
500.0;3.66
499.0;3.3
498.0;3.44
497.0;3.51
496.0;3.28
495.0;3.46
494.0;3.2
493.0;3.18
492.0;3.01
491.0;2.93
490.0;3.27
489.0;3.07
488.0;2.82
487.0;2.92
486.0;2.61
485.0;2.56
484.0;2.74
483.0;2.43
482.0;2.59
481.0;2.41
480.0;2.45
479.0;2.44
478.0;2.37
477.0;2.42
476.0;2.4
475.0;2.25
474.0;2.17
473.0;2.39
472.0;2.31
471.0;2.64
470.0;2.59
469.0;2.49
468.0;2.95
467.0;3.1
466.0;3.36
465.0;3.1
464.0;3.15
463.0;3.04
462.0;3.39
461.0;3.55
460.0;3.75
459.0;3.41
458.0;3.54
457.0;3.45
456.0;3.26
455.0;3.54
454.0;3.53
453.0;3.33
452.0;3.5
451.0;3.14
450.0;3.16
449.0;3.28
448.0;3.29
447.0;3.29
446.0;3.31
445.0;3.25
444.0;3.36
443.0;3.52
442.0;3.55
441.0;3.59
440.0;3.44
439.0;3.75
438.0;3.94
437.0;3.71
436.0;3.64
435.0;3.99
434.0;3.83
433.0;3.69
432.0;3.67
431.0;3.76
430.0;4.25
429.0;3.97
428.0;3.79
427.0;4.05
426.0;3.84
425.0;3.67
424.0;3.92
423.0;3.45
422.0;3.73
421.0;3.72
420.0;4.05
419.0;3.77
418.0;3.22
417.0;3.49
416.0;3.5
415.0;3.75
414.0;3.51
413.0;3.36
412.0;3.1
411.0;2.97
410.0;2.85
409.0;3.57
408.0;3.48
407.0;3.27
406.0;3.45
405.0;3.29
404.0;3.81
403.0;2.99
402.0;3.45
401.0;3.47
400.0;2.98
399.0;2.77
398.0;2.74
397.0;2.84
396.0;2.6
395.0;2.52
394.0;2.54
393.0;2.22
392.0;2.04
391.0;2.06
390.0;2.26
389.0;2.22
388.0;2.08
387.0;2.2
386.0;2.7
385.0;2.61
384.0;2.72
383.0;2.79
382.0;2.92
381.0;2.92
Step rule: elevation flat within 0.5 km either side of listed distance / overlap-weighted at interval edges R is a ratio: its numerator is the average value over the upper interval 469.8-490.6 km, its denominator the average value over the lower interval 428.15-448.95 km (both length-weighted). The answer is 0.7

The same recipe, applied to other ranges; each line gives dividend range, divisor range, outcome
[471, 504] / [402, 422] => 0.83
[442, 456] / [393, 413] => 1.09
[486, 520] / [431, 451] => 0.92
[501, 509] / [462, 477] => 1.22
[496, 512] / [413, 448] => 0.92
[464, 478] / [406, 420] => 0.78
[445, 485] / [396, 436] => 0.85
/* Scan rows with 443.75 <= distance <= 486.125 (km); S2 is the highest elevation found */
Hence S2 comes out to 3.75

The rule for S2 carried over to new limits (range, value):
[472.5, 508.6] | 3.69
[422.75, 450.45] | 4.25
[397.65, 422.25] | 4.05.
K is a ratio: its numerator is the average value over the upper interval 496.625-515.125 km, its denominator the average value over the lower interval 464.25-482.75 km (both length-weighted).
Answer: 1.30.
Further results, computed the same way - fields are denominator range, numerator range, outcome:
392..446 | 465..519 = 0.87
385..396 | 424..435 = 1.67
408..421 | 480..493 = 0.81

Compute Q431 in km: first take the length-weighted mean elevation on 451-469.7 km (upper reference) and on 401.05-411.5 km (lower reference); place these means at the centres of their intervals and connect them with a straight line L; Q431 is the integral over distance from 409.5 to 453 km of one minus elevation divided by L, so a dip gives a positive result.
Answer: -3.5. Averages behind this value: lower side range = 3.32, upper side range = 3.29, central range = 3.57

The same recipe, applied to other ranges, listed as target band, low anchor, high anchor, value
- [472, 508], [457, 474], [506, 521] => 2.57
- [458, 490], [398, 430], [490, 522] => 5.41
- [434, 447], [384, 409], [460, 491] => -3.83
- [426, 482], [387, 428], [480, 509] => -2.11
